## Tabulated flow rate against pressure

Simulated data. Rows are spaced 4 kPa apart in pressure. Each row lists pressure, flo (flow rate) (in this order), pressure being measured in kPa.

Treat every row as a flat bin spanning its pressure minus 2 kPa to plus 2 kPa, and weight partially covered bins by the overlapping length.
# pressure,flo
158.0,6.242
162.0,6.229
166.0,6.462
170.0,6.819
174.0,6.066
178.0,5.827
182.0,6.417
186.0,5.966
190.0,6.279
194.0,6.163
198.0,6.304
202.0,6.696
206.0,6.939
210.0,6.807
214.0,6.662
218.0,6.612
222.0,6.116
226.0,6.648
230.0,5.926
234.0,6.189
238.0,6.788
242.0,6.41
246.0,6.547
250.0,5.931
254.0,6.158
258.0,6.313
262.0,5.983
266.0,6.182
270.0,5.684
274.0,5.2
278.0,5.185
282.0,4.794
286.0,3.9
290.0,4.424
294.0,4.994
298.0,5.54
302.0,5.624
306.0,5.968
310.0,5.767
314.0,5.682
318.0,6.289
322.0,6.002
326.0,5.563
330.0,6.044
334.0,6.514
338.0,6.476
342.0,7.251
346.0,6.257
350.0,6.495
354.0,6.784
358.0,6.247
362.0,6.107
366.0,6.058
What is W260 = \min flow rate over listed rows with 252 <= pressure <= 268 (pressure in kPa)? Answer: 5.983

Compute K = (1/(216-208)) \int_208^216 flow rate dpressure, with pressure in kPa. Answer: 6.73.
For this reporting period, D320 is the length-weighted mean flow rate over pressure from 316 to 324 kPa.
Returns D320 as 6.15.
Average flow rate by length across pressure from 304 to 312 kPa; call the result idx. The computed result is 5.87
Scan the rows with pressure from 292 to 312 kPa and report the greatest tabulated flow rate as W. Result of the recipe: 5.968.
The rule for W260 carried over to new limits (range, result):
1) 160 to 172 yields 6.229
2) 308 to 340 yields 5.563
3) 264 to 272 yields 5.684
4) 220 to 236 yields 5.926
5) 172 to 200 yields 5.827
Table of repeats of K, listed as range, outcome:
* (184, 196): 6.14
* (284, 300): 4.71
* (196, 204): 6.5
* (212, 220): 6.64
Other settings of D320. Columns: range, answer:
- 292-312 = 5.58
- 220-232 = 6.23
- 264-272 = 5.93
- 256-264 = 6.15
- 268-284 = 5.22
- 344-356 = 6.51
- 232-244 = 6.46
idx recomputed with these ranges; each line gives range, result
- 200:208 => 6.82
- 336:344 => 6.86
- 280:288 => 4.35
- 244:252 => 6.24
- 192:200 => 6.23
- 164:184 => 6.32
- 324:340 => 6.15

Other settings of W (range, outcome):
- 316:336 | 6.514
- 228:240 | 6.788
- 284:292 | 4.424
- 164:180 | 6.819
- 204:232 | 6.939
